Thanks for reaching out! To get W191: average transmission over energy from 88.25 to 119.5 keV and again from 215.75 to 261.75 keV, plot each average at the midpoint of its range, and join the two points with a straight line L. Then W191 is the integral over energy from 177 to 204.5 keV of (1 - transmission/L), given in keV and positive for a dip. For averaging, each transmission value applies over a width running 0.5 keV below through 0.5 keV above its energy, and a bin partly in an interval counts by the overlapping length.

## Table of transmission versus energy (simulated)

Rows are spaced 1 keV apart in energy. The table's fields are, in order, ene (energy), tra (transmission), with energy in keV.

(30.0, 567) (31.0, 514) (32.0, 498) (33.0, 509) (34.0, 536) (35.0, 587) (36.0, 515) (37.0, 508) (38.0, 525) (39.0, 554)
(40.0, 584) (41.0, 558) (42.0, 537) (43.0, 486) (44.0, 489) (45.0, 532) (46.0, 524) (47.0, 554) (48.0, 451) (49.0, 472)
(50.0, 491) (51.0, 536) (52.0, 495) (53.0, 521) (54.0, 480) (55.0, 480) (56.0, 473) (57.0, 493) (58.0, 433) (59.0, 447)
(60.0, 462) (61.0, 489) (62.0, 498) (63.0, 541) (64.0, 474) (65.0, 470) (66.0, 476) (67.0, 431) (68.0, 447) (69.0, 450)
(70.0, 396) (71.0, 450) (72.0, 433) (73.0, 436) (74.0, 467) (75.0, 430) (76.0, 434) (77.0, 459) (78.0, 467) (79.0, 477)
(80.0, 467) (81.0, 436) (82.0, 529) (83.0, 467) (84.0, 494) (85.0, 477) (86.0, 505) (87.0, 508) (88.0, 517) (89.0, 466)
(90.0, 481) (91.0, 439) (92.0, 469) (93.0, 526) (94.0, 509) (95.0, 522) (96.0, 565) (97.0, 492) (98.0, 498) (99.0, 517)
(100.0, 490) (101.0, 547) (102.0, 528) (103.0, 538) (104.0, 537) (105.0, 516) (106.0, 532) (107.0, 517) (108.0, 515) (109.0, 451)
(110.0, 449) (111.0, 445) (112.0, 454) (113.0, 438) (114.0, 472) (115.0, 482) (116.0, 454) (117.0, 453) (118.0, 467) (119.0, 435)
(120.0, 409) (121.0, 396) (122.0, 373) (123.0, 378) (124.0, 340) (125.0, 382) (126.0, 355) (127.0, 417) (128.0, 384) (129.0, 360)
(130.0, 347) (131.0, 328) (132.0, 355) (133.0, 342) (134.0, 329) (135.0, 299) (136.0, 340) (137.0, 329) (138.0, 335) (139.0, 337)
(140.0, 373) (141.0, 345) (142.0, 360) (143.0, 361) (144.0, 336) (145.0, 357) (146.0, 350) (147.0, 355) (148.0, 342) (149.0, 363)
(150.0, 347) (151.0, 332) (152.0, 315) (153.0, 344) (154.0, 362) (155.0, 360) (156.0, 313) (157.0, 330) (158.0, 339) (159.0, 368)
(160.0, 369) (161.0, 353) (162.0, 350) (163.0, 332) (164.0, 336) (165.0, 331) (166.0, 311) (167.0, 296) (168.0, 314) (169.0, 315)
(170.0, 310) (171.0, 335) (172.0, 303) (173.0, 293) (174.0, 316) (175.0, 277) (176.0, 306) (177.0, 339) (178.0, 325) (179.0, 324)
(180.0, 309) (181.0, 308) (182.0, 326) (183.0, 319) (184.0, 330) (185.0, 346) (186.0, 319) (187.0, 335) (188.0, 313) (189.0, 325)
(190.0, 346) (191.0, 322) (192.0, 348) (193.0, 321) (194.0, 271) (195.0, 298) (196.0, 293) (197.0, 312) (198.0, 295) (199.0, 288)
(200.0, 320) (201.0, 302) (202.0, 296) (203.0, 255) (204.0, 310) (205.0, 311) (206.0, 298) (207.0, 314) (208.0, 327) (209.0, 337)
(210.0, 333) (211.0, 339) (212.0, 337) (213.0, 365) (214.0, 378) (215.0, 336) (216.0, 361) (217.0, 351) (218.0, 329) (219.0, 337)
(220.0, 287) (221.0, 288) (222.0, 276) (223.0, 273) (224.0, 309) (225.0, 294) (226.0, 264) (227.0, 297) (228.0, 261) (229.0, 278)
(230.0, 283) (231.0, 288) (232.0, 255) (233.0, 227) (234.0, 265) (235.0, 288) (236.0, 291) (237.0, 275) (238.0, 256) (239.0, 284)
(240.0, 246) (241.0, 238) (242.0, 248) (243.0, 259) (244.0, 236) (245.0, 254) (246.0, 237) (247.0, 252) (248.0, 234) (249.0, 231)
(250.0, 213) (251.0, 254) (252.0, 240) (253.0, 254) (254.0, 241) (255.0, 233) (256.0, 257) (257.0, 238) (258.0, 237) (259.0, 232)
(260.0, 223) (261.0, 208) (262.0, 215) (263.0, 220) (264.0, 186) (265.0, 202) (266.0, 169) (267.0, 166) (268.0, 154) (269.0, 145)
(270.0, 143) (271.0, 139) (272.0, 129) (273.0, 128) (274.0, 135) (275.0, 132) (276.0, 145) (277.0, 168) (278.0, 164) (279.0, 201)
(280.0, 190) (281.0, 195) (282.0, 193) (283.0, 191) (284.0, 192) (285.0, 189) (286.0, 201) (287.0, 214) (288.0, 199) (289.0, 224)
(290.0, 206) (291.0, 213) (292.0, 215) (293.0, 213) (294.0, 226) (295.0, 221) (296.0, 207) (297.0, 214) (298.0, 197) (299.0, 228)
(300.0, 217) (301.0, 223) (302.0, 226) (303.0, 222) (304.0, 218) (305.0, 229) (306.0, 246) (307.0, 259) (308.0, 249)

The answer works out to 2.48 keV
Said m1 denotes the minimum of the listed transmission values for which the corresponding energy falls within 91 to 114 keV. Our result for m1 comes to 438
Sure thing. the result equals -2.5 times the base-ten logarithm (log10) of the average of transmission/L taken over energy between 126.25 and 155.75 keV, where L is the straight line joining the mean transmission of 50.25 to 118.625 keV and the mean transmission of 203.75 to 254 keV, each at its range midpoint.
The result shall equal 0.16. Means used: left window 481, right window 285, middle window 348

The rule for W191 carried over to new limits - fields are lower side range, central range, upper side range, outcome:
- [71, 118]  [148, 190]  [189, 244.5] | 4.8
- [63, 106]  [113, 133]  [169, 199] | 1.0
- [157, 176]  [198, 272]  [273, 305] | -2.4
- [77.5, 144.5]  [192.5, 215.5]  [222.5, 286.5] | -1.3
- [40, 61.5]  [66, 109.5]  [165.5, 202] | -3.9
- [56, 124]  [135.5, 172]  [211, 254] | 4.4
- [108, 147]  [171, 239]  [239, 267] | -4.2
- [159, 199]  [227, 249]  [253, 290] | -2.1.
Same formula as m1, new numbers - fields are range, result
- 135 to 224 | 255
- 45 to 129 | 340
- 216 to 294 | 128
